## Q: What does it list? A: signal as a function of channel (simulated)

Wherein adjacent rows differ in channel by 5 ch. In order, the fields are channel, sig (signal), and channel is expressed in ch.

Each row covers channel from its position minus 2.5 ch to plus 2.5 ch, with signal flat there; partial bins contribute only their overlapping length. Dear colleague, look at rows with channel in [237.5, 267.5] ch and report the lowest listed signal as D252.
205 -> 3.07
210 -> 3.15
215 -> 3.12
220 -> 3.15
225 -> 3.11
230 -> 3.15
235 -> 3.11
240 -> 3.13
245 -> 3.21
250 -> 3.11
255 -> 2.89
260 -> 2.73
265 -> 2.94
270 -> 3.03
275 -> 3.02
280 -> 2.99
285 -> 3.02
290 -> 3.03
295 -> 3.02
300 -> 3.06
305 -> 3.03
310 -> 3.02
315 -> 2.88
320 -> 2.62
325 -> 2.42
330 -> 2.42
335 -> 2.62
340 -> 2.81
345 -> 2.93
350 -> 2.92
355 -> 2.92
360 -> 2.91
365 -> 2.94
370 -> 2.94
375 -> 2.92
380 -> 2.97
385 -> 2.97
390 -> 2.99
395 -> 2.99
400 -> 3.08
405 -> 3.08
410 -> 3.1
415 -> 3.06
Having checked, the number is 2.73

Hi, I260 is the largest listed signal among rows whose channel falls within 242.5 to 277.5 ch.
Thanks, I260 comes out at 3.21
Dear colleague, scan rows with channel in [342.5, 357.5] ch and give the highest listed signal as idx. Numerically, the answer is 2.93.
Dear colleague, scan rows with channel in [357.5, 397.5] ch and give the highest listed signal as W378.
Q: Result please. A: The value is 2.99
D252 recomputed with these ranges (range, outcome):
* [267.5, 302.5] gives 2.99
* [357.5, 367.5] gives 2.91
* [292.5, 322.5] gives 2.62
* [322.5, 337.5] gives 2.42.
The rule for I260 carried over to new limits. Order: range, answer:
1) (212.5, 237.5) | 3.15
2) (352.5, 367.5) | 2.94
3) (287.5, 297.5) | 3.03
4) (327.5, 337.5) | 2.62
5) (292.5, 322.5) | 3.06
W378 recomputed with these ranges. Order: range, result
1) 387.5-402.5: 3.08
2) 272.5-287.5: 3.02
